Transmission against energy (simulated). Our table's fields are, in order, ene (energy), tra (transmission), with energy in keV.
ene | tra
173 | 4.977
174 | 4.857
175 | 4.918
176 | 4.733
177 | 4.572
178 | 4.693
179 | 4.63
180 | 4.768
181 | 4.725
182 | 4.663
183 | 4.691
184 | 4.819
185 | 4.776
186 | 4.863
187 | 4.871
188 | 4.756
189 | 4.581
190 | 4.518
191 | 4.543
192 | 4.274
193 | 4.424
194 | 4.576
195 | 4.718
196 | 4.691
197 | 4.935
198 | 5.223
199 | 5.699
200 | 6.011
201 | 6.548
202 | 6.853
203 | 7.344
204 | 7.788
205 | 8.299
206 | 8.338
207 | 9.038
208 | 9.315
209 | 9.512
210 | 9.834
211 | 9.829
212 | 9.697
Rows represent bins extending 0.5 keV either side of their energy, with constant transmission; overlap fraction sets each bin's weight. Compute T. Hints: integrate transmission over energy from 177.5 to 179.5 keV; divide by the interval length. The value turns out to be 4.66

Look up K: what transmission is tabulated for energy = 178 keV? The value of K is 4.693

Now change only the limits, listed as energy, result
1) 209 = 9.512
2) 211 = 9.829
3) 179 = 4.63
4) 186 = 4.863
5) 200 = 6.011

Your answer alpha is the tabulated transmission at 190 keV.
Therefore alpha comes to 4.518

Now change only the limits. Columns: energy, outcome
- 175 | 4.918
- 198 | 5.223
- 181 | 4.725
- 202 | 6.853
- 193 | 4.424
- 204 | 7.788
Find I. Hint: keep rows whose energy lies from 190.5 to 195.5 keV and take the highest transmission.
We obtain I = 4.718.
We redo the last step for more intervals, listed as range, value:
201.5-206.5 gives 8.338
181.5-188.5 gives 4.871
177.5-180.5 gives 4.768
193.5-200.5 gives 6.011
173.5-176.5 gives 4.918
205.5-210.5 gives 9.834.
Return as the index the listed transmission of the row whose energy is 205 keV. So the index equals 8.299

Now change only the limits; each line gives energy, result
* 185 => 4.776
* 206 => 8.338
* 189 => 4.581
